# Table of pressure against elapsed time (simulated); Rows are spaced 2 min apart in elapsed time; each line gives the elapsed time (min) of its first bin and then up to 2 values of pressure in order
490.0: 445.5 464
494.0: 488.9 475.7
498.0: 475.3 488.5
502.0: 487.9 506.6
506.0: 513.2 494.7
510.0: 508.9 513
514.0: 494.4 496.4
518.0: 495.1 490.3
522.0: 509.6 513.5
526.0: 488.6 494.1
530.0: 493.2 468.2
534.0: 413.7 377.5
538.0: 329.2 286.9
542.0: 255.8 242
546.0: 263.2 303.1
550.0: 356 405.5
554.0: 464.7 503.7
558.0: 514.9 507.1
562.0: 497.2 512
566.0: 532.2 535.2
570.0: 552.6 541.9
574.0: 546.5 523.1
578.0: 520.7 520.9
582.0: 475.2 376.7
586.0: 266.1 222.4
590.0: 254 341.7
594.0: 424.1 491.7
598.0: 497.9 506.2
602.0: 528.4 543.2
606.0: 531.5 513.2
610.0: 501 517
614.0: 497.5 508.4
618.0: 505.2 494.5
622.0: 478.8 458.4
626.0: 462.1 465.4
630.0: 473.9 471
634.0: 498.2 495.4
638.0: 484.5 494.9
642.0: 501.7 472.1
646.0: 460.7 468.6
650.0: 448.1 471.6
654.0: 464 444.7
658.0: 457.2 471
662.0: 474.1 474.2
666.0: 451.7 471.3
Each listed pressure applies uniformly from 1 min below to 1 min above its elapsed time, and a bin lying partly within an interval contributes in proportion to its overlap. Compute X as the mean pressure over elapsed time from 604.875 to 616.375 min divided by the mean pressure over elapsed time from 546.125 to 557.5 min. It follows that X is 1.3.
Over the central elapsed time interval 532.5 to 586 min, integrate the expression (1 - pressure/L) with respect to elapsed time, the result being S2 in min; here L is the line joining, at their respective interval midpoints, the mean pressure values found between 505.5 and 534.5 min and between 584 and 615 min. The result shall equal 3.6 min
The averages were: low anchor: 493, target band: 434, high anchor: 440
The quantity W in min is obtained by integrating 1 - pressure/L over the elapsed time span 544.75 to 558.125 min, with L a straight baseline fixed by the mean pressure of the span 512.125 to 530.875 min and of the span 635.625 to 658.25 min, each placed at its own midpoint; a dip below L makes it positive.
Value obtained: 2.7 min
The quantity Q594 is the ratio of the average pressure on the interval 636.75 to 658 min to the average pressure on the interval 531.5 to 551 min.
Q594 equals 1.4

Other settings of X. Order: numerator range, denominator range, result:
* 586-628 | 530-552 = 1.35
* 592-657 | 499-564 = 1.09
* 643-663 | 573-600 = 1.09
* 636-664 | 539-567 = 1.17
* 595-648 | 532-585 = 1.13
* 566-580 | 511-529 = 1.07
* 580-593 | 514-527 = 0.68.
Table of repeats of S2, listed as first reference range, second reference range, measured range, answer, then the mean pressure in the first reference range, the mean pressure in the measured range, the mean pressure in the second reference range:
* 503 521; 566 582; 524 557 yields 8.11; 501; 388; 531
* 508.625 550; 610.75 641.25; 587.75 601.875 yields 1.75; 421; 409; 487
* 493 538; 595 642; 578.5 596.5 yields 4.27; 482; 376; 497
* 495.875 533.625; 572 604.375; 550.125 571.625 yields -1.74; 494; 498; 441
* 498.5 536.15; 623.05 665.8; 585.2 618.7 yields 1.87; 489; 451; 472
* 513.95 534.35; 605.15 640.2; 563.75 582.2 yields -1.45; 489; 529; 491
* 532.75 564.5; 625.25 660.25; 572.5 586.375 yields -1.93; 388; 473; 473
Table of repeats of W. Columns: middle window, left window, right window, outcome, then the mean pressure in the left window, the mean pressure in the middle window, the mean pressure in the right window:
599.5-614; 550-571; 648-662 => -1.2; 496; 519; 461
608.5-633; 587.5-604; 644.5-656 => -2.6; 422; 487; 461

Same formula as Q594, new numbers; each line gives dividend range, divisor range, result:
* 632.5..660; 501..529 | 0.95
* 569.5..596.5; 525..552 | 1.17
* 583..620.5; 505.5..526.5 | 0.89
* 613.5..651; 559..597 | 1.06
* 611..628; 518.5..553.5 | 1.23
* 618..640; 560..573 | 0.91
